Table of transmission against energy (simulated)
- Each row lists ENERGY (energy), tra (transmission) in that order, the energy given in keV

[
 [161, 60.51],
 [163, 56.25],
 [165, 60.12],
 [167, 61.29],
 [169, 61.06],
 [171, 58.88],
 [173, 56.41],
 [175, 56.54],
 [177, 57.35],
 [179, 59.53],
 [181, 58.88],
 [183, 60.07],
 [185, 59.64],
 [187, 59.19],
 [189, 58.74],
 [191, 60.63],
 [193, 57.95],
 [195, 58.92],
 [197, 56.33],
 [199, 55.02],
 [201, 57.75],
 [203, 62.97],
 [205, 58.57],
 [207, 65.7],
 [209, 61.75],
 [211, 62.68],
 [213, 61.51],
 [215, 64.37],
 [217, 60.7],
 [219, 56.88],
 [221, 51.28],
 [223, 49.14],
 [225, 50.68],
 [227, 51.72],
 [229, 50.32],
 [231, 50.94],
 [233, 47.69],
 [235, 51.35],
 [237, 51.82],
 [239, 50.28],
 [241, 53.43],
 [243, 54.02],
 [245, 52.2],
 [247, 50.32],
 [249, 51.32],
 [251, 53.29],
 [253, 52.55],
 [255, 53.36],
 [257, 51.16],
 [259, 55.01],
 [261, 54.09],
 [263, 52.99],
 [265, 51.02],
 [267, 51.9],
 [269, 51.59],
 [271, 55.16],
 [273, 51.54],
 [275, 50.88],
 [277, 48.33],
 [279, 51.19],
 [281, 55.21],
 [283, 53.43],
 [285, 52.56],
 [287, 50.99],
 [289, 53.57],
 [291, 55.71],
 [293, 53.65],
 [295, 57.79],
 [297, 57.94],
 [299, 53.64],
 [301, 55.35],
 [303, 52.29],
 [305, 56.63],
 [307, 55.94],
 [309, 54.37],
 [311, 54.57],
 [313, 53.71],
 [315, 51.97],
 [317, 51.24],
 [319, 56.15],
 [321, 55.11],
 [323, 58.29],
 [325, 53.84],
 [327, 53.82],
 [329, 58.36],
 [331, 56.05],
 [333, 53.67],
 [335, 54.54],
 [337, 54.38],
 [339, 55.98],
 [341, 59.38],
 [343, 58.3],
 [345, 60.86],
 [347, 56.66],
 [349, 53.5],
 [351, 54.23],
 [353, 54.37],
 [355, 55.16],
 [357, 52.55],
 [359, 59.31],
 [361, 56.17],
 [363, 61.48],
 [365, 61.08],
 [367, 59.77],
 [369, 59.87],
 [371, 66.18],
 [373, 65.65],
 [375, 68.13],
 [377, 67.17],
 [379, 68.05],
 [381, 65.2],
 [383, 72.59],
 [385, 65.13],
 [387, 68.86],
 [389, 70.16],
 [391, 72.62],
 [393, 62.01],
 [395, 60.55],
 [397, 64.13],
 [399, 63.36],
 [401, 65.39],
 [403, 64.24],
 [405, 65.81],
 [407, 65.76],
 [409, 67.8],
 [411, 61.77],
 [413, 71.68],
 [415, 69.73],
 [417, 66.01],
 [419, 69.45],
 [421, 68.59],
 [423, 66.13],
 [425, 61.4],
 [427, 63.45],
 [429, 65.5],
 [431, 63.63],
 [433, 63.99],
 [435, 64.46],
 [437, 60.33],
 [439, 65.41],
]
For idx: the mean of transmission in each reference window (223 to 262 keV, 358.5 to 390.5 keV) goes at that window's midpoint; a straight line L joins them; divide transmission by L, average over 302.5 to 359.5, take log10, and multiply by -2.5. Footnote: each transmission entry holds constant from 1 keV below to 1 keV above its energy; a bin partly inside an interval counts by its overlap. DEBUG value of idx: 0.10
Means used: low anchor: 51.8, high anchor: 64.9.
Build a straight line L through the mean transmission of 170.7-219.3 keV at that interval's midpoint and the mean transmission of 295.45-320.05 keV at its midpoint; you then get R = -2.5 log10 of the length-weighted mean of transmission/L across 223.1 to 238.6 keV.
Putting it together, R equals 0.15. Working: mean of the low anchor 59.5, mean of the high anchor 54.6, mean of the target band 50.5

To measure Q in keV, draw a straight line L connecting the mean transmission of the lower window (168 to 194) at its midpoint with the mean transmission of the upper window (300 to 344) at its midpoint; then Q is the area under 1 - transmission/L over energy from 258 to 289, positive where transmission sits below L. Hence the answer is 2.2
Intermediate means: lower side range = 58.8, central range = 52.4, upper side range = 55.2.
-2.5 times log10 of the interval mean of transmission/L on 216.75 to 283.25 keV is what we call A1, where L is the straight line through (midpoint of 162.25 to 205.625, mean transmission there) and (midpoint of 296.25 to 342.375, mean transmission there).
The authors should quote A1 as 0.10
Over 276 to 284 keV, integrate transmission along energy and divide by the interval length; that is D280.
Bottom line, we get 52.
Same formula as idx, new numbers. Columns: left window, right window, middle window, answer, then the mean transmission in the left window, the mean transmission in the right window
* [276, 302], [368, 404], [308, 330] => 0.06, 53.8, 66.1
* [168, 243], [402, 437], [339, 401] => 0.03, 56.9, 65.7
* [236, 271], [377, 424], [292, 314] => 0.04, 52.5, 66.7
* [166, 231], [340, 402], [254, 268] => 0.13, 58.1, 62.2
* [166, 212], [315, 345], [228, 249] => 0.14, 59.4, 55.7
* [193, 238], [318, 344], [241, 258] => 0.08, 56.3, 56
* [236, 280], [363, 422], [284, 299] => 0.02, 52.2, 66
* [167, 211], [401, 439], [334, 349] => 0.12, 59.3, 65.5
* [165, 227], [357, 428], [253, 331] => 0.15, 58.6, 65.1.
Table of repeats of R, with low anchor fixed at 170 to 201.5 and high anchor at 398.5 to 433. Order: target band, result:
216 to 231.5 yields 0.13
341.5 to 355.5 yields 0.13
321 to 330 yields 0.13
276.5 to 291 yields 0.17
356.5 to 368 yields 0.10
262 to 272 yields 0.16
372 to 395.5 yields -0.04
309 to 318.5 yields 0.17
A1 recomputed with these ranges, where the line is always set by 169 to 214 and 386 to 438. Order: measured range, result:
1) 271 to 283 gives 0.19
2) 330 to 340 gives 0.16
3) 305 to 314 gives 0.15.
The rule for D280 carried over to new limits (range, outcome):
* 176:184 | 59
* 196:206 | 58.1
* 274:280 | 50.1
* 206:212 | 63.4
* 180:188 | 59.4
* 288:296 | 55.2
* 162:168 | 59.2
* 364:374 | 62.5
